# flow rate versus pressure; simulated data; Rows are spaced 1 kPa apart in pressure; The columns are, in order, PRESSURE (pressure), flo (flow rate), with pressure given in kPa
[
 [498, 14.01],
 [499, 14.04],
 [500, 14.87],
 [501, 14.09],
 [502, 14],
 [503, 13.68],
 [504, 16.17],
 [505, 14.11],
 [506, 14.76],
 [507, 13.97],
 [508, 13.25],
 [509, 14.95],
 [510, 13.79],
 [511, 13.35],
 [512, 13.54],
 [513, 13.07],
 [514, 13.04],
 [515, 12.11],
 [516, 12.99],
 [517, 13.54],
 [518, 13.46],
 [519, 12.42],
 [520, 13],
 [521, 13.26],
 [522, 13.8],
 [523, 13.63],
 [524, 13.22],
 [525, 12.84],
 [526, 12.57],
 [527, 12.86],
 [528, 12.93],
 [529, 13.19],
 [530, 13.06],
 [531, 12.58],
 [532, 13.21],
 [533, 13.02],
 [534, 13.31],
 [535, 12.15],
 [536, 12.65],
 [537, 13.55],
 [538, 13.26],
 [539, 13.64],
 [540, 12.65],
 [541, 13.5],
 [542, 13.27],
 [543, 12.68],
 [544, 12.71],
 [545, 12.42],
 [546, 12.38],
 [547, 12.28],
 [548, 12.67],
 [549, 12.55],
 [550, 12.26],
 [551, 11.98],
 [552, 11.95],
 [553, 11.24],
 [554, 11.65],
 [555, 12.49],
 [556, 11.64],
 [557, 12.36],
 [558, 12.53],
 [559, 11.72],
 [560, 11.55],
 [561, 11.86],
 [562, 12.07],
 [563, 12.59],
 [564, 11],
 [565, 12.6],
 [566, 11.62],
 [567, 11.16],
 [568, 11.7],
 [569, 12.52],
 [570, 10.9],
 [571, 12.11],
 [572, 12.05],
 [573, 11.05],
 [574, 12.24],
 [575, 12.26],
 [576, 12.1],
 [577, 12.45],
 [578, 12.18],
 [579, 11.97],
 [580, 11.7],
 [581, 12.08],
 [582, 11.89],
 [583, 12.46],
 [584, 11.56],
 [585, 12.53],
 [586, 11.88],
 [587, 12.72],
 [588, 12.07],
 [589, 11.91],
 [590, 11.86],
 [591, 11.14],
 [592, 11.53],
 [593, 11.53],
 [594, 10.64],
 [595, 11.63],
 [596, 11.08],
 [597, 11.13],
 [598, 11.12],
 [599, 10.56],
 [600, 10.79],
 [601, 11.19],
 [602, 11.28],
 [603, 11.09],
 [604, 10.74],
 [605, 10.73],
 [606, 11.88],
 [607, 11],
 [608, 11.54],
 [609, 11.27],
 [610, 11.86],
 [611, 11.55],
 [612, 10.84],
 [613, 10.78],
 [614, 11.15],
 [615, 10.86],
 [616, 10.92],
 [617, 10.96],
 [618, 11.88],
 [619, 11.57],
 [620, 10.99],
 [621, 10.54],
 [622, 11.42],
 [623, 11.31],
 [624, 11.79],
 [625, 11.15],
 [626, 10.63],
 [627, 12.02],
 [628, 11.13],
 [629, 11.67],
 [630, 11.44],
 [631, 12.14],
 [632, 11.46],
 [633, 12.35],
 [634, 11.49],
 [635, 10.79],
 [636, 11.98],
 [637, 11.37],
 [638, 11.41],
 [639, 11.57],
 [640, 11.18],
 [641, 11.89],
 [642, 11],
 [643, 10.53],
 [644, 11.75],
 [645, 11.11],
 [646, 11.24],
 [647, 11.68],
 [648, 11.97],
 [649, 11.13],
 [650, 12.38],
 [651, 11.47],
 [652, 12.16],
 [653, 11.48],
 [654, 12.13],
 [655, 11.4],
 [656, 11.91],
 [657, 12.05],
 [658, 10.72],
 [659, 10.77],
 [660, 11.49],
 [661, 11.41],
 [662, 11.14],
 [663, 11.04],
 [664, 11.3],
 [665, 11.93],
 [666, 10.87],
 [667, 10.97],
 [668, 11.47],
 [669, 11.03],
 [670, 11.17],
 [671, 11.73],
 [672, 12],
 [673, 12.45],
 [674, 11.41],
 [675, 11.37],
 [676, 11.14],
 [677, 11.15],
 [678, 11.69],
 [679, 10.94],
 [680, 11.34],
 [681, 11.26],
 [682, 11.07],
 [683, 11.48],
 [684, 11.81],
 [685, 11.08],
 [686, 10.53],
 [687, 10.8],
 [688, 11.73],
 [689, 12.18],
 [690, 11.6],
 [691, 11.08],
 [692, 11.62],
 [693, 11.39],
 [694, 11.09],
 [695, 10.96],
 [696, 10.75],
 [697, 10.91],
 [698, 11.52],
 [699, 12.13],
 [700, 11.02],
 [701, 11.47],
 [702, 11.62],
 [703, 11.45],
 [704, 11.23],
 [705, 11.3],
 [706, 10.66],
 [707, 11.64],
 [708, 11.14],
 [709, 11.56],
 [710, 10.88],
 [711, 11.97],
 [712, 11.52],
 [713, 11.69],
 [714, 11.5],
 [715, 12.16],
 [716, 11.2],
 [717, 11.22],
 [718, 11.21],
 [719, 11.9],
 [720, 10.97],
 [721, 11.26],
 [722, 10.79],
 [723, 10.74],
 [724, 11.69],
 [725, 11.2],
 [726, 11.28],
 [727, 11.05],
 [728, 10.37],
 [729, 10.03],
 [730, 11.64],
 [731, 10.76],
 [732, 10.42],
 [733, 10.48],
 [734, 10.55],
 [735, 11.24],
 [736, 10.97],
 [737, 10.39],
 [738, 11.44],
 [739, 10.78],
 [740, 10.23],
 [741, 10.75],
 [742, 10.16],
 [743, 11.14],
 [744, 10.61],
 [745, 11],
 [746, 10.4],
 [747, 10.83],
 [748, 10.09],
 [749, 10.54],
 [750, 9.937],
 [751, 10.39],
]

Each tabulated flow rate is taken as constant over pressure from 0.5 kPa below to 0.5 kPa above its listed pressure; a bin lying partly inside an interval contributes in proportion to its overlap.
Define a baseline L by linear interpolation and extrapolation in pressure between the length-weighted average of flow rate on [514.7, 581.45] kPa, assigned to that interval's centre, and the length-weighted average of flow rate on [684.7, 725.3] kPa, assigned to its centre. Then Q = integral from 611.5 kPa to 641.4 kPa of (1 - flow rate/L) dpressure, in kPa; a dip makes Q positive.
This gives 1.4 kPa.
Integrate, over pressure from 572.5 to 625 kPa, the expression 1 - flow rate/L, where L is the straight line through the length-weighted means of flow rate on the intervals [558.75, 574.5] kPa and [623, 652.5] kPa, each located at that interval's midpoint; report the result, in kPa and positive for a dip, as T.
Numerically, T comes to 0.84 kPa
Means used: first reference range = 11.8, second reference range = 11.5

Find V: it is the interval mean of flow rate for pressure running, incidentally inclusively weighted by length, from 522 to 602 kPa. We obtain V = 12.2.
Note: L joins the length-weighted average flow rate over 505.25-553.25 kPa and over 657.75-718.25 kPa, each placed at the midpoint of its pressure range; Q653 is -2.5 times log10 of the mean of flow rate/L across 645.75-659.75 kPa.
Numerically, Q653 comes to 0.01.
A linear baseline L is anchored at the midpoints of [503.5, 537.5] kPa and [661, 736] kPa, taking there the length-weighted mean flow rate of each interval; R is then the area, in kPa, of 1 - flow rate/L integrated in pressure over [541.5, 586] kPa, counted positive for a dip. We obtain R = 2.7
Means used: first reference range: 13.3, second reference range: 11.3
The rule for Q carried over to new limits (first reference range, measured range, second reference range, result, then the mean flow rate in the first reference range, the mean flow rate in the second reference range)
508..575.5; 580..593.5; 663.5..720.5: 0.3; 12.6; 11.4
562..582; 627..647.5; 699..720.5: 0.4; 11.9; 11.4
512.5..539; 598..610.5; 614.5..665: 0.8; 13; 11.4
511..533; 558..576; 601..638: 0.6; 13.1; 11.3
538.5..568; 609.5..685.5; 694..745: 1.2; 12.2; 11.1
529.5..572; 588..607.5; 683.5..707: 1.3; 12.4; 11.3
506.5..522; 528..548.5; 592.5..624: -0.2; 13.3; 11.2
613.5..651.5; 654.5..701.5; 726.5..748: -1.0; 11.4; 10.7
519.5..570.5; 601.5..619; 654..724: 1.1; 12.5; 11.4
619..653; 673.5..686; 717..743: -0.1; 11.5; 10.9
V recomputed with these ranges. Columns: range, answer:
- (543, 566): 12.1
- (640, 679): 11.5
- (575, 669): 11.5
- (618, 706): 11.4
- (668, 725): 11.4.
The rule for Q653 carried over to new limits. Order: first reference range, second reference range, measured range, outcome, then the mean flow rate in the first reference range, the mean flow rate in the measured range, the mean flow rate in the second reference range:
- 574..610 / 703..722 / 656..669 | 0.02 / 11.6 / 11.3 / 11.4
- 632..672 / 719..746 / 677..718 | -0.02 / 11.5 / 11.4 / 10.9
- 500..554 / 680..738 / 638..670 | 0.04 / 13.1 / 11.4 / 11.2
